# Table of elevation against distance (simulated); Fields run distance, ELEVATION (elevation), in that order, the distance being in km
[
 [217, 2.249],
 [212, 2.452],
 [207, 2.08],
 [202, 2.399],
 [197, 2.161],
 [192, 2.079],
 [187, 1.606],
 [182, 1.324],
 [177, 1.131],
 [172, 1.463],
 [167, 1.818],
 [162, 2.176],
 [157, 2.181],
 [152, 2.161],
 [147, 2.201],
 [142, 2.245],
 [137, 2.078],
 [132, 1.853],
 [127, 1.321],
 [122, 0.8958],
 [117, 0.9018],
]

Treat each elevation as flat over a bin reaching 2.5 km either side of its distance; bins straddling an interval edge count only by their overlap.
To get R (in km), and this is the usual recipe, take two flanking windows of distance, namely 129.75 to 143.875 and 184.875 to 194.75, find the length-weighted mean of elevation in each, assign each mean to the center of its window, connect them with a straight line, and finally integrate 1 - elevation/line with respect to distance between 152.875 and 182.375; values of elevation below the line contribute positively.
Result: 3.2 km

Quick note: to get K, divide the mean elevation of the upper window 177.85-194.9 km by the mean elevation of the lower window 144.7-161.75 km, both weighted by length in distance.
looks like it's 0.75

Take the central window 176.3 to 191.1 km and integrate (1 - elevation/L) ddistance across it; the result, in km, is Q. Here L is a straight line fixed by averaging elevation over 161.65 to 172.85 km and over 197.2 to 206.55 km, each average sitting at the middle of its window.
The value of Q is 4.2 km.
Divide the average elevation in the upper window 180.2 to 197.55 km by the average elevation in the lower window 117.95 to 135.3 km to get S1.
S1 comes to 1.3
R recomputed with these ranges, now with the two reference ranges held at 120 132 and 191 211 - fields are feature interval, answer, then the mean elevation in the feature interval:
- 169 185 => 4.81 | 1.33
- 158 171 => -1.58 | 1.96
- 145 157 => -4.51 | 2.18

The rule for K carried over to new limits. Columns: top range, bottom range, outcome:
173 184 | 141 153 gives 0.57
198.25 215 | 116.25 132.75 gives 1.89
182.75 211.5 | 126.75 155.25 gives 1.01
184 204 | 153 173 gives 1.04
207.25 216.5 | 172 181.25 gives 1.84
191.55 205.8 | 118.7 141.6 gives 1.41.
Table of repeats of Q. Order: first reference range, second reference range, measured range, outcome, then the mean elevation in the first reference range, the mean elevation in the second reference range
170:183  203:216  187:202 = -2.0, 1.3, 2.28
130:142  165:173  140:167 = -4.8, 2.03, 1.66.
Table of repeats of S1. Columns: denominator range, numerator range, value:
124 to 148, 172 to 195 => 0.81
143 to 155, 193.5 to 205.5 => 1.03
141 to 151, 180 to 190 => 0.68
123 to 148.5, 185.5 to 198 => 1.04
